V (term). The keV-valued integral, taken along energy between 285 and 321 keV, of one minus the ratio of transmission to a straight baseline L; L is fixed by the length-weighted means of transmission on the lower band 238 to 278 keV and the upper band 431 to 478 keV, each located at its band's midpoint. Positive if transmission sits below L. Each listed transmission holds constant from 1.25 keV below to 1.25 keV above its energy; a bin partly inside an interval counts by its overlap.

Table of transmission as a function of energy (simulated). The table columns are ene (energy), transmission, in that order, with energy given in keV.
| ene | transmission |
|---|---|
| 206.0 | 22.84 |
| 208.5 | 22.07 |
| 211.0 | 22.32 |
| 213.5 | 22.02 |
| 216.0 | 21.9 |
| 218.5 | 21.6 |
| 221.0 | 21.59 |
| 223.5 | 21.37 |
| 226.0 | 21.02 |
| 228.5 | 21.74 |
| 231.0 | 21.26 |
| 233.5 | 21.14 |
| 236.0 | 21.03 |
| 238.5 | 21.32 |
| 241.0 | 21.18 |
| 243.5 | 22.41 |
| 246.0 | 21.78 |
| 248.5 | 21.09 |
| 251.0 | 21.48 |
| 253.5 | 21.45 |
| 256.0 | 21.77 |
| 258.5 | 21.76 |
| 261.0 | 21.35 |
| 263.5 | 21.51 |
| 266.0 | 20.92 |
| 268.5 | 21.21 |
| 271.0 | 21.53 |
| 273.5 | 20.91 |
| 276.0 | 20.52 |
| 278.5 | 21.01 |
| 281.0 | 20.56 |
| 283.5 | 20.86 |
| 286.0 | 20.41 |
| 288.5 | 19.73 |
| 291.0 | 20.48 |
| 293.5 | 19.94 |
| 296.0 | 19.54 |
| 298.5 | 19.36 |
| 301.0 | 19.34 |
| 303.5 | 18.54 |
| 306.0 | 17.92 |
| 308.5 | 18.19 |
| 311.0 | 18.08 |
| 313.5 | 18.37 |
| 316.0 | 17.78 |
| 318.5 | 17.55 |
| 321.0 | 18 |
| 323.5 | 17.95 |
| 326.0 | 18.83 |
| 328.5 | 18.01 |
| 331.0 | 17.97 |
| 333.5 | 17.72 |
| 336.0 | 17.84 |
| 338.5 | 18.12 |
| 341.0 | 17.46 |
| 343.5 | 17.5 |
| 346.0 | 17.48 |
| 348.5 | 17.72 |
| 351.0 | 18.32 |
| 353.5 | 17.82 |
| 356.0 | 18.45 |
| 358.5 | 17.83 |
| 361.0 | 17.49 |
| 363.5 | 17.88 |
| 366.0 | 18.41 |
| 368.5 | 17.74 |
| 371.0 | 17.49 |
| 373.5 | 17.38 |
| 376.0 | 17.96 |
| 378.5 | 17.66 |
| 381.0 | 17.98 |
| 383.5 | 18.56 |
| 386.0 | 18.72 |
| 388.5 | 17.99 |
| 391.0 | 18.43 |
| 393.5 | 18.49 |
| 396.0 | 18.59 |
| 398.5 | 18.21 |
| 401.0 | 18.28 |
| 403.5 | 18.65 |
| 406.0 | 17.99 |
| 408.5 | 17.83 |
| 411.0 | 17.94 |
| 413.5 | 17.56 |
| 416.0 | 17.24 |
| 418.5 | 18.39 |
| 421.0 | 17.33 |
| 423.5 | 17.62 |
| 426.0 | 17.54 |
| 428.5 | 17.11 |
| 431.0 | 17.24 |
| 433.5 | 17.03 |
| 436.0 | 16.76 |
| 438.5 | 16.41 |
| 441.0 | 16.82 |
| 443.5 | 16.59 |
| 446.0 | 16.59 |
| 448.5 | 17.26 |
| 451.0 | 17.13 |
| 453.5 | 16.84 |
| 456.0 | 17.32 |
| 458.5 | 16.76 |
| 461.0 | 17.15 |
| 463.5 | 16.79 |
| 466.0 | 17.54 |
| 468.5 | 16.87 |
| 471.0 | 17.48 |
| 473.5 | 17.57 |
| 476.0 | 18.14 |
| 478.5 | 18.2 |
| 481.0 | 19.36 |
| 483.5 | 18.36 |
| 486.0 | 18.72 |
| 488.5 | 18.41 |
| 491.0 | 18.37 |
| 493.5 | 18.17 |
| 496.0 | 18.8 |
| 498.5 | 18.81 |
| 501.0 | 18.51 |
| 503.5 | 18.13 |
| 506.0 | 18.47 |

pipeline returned 2.7 keV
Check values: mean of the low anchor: 21.4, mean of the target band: 18.9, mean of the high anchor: 17.1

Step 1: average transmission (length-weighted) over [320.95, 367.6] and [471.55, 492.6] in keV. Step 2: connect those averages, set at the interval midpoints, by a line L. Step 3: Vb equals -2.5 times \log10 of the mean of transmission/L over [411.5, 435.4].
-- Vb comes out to 0.044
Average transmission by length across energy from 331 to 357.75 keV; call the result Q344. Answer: 17.8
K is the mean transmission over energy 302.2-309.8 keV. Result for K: 18.2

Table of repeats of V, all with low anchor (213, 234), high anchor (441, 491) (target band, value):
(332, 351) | 1.8 keV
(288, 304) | 0.6 keV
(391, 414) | 0.5 keV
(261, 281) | -0.3 keV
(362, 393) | 1.6 keV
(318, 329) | 1.0 keV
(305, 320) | 1.5 keV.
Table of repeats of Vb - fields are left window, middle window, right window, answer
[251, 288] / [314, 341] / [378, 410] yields 0.10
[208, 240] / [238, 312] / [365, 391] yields -0.01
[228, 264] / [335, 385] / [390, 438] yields 0.06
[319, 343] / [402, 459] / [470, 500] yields 0.06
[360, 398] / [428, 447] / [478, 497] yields 0.09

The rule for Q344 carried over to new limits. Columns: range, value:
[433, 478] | 17.1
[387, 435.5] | 17.9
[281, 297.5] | 20.2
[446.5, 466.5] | 17.1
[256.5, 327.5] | 19.7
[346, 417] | 18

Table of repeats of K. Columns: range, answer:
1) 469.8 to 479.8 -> 17.9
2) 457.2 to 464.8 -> 16.9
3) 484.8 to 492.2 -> 18.5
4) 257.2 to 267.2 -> 21.4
